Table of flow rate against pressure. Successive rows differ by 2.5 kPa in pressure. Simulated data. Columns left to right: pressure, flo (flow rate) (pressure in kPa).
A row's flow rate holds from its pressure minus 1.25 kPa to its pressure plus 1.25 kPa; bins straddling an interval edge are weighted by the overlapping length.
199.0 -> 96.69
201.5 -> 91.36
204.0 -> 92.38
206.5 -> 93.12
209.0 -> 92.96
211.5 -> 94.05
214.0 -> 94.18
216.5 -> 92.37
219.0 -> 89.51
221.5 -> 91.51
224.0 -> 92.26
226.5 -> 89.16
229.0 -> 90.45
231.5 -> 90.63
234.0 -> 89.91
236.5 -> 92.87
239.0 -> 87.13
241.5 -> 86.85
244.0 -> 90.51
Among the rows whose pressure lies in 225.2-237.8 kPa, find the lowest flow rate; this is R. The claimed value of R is 89.16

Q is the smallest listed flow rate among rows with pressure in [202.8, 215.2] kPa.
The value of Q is 92.38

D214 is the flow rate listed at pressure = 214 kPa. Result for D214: 94.18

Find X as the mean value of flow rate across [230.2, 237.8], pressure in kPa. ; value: 91.1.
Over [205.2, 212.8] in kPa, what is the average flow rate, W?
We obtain 93.4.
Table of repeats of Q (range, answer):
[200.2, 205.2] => 91.36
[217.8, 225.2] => 89.51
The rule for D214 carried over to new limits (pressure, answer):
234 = 89.91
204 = 92.38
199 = 96.69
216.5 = 92.37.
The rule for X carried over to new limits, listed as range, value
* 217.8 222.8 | 90.5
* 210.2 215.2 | 94.1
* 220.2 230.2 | 90.8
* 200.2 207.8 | 92.3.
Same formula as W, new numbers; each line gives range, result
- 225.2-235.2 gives 90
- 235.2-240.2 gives 90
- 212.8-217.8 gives 93.2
